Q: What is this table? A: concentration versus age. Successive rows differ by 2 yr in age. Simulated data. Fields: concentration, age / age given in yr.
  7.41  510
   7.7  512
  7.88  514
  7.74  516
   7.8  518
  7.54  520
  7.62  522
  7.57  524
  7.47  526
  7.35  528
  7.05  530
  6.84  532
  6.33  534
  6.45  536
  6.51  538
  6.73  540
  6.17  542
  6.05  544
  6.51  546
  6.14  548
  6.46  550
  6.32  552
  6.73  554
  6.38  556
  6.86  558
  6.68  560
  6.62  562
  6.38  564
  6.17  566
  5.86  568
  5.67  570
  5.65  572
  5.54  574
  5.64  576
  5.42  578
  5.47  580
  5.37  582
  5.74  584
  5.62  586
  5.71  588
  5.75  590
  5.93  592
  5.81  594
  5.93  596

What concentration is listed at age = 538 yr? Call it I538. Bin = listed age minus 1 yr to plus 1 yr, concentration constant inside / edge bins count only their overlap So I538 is 6.51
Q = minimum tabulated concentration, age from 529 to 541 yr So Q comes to 6.33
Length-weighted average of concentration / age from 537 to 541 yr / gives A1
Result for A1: 6.62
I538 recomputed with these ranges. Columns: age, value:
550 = 6.46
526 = 7.47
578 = 5.42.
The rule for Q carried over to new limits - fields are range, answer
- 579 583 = 5.37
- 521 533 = 6.84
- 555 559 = 6.38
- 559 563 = 6.62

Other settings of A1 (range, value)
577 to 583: 5.42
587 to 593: 5.8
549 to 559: 6.55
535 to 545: 6.38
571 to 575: 5.6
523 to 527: 7.52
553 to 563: 6.65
